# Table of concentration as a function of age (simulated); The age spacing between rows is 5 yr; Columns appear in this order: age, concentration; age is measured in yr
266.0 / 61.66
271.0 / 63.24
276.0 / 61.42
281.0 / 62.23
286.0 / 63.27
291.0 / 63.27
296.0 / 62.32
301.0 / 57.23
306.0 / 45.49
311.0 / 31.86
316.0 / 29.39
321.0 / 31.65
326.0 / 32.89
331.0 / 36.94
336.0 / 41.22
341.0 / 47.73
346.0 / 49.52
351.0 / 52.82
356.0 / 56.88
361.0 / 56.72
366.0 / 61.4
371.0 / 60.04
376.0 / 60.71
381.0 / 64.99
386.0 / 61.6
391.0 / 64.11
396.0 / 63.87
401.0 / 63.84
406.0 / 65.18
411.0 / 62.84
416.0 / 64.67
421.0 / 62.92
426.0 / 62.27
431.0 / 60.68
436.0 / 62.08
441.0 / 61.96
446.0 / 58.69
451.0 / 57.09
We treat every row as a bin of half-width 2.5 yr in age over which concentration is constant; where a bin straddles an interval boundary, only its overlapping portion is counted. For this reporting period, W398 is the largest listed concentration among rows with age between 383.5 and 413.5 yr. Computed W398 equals 65.18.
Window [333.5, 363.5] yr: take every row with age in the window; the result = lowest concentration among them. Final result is 41.22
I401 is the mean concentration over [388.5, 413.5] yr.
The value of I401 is 64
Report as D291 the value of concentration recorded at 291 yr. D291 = 63.27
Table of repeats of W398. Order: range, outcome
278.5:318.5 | 63.27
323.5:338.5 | 41.22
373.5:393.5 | 64.99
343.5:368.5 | 61.4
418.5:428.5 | 62.92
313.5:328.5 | 32.89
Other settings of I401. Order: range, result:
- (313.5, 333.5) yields 32.7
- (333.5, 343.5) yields 44.5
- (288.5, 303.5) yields 60.9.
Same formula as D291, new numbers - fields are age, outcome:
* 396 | 63.87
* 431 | 60.68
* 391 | 64.11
